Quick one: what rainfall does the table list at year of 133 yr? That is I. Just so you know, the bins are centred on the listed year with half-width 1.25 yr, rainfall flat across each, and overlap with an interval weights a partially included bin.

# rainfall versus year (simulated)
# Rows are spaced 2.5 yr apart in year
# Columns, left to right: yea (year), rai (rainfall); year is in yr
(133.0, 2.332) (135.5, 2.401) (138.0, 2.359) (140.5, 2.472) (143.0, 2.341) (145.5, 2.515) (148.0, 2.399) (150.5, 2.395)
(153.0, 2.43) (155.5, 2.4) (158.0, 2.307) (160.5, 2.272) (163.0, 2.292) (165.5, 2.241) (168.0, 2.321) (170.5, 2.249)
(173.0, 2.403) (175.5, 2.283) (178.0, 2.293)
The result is 2.332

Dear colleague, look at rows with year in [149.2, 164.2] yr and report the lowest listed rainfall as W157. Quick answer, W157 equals 2.272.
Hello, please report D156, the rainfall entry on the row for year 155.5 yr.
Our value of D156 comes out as 2.4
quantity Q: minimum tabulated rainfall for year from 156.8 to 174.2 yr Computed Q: 2.241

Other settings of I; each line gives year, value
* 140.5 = 2.472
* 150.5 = 2.395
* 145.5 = 2.515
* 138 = 2.359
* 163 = 2.292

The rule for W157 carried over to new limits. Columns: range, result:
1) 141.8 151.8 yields 2.341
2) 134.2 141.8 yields 2.359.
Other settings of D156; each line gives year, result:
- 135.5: 2.401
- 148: 2.399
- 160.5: 2.272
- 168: 2.321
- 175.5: 2.283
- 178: 2.293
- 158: 2.307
